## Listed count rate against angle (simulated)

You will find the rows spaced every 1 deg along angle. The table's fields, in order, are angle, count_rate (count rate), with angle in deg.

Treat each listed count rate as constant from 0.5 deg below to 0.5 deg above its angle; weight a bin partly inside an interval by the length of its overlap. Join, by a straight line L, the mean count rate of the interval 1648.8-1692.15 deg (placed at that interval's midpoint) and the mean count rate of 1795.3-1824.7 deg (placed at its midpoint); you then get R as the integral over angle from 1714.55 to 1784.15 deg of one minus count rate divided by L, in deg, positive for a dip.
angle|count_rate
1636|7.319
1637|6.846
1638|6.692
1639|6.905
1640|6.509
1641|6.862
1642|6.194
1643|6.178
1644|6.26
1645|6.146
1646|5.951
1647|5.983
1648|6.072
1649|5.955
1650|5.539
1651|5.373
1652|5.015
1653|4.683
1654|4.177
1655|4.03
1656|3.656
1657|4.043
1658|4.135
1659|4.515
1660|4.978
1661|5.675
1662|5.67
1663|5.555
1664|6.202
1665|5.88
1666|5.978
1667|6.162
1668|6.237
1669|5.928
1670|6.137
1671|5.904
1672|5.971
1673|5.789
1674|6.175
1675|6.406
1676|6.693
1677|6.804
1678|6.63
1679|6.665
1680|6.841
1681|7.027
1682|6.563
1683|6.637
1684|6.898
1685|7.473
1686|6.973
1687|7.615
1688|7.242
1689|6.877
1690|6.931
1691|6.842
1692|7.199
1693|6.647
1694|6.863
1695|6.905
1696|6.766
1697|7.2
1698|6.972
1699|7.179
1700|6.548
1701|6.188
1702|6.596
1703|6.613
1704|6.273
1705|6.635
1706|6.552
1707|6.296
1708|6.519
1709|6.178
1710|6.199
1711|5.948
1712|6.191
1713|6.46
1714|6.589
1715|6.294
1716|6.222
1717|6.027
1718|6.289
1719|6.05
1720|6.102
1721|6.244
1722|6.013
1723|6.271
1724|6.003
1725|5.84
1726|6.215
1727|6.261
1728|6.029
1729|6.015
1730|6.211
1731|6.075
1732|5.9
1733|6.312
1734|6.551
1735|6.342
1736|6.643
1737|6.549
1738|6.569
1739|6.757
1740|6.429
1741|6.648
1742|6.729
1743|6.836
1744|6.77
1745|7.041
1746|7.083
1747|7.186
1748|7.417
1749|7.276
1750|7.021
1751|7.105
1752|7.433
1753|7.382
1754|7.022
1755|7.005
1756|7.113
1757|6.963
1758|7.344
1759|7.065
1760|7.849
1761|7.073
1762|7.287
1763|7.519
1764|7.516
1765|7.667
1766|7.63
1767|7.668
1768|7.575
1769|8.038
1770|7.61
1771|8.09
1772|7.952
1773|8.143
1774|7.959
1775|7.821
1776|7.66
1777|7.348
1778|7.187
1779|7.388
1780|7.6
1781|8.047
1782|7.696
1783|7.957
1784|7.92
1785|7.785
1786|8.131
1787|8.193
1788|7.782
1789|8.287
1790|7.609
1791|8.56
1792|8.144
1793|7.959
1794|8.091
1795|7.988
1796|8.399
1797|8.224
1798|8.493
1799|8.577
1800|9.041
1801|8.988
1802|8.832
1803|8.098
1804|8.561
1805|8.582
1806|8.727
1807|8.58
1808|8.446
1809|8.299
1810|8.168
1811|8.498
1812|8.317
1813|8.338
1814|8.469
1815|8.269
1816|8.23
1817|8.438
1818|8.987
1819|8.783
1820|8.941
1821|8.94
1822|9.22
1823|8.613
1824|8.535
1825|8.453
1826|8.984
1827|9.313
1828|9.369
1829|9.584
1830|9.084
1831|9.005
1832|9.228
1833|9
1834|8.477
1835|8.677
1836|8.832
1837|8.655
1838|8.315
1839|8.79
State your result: 4.5 deg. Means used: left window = 5.98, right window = 8.57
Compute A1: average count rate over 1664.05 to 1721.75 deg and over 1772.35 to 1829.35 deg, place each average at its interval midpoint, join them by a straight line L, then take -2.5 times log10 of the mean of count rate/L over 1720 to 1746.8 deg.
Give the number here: 0.13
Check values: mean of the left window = 6.52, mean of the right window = 8.34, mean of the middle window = 6.4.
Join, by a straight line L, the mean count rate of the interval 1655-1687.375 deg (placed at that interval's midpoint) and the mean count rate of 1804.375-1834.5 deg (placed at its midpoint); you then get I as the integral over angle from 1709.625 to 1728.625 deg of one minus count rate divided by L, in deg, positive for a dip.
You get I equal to 1.99 deg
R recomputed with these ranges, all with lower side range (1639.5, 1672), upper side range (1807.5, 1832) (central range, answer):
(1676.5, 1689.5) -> -1.8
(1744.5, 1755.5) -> 0.3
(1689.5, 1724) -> 0.2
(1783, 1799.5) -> 0.1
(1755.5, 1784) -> 0.6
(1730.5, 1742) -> 1.1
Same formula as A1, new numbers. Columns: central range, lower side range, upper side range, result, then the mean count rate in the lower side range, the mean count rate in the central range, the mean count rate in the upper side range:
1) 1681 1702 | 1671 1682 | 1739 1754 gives -0.05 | 6.48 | 6.92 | 7.02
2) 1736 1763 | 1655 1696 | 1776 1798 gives 0.05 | 6.21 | 7.04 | 7.93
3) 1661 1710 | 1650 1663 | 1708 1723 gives -0.20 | 4.73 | 6.55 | 6.21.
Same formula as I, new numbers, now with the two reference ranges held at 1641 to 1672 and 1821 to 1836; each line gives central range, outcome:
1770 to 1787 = 0.3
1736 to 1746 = 0.7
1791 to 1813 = 0.0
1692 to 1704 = -0.8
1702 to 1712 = 0.2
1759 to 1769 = 0.2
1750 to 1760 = 0.4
